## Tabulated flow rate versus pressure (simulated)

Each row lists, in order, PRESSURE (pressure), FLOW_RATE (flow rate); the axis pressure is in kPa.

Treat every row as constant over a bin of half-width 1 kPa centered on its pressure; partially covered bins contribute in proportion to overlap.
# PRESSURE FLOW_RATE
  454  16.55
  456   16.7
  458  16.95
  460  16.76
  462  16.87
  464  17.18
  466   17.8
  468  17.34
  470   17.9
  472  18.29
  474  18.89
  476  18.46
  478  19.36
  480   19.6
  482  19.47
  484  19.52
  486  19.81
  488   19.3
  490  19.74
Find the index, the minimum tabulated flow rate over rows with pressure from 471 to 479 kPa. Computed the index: 18.29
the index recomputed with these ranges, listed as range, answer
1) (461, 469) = 16.87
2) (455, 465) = 16.7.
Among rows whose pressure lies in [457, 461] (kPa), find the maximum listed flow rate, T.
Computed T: 16.95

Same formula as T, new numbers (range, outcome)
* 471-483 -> 19.6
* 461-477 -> 18.89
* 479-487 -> 19.81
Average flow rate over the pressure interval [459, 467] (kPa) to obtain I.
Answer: 17.2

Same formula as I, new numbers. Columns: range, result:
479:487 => 19.6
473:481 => 19.1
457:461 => 16.9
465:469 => 17.6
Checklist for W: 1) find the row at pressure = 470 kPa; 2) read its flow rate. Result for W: 17.9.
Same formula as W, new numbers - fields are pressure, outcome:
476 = 18.46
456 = 16.7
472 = 18.29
